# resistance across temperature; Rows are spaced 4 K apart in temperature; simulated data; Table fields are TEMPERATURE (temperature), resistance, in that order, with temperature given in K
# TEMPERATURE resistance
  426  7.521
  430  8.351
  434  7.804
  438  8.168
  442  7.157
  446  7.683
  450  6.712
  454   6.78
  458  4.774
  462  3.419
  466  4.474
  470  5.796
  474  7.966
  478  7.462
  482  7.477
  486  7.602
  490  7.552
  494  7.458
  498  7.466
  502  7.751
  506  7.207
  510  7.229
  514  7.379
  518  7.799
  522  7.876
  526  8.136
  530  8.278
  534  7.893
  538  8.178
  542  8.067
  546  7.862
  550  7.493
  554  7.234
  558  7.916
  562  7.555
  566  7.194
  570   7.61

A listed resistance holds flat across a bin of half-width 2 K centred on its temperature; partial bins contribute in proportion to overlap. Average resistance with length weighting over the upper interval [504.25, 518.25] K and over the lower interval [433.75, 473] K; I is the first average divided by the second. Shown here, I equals 1.18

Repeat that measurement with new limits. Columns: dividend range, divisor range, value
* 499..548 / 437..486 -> 1.20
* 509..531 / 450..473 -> 1.46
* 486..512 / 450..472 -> 1.43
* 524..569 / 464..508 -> 1.10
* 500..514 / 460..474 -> 1.46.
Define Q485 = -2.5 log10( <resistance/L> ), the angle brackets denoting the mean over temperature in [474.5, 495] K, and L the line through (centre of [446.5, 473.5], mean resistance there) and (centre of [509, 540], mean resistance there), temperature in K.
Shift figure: -0.17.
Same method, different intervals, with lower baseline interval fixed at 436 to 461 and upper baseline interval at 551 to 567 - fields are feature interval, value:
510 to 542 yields -0.09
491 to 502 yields -0.07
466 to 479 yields 0.04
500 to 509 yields -0.05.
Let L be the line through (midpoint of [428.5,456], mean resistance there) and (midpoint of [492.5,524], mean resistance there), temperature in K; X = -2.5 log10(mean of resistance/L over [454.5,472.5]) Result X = 0.47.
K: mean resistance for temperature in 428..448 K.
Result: 7.83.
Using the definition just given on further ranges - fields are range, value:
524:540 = 8.12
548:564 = 7.55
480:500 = 7.51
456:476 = 5.29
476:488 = 7.51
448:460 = 6.09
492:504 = 7.56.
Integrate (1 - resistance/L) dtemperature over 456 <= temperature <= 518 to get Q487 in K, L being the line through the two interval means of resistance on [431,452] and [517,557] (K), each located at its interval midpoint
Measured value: 7.6 K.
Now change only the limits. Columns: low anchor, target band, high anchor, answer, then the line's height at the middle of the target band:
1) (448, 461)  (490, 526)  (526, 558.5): -2.3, 7.1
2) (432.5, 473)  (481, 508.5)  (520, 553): -1.4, 7.13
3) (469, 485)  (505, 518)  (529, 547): 0.6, 7.72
